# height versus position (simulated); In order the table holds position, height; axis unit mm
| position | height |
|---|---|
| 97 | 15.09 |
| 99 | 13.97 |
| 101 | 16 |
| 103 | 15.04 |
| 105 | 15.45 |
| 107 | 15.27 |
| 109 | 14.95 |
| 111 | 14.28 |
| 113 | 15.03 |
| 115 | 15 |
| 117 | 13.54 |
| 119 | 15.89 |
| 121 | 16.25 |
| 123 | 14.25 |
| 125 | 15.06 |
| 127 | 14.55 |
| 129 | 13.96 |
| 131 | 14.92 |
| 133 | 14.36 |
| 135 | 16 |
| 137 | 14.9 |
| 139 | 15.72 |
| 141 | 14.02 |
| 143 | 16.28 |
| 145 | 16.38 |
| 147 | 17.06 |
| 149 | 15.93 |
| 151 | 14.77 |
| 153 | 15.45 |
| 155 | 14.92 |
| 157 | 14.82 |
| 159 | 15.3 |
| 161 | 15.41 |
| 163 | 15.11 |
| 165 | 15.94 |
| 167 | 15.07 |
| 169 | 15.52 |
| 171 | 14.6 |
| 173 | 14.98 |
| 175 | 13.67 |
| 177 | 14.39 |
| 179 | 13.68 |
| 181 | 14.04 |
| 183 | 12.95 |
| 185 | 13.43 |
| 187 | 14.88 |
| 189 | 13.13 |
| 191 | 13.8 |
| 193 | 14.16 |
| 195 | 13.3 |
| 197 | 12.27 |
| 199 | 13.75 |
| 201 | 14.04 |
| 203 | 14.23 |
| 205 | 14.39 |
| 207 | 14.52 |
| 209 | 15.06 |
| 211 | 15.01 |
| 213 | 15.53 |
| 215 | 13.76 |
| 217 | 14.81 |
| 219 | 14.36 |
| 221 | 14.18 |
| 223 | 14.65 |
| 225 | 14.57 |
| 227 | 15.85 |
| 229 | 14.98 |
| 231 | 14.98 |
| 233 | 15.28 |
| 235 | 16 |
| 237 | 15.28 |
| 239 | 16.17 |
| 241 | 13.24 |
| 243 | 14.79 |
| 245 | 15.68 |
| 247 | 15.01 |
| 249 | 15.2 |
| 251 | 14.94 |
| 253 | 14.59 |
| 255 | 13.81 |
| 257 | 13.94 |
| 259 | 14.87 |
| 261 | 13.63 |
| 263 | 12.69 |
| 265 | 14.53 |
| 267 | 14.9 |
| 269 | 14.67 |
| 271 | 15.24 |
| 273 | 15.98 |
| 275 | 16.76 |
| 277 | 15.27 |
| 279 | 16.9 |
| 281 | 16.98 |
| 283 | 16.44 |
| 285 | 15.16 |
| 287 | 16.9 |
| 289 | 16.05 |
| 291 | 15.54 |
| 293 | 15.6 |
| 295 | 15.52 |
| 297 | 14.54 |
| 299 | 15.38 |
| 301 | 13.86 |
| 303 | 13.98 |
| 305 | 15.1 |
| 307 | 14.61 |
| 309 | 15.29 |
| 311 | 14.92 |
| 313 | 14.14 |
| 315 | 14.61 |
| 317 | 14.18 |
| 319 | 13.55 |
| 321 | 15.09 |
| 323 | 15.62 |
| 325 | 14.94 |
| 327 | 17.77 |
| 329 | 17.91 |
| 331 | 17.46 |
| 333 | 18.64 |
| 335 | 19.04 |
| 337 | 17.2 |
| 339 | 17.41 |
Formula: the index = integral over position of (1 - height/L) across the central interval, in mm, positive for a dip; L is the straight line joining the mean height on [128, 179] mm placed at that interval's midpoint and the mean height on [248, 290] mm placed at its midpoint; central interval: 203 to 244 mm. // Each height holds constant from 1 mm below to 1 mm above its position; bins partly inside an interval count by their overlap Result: 0.9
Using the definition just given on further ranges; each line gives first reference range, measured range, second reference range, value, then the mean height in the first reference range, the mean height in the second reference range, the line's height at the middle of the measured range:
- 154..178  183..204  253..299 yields 1.93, 15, 15.3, 15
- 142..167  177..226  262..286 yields 4.51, 15.6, 15.5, 15.5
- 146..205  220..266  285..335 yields 0.87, 14.5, 15.5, 15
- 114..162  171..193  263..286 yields 1.98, 15.2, 15.6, 15.3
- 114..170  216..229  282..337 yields 0.57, 15.2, 15.7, 15.4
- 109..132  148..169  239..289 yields -0.56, 14.8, 15.1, 14.9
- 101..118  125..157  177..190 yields -1.92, 14.9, 13.7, 14.4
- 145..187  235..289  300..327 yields -1.42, 14.9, 14.7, 14.8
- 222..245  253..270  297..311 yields 0.89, 15.1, 14.7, 14.9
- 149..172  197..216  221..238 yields 1.00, 15.2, 15.1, 15.2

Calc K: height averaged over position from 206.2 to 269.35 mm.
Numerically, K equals 14.7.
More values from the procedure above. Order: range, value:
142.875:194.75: 14.8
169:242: 14.4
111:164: 15.2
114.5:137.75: 14.9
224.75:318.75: 15.1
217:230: 14.8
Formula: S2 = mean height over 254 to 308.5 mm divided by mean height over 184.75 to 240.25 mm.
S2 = 1.04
